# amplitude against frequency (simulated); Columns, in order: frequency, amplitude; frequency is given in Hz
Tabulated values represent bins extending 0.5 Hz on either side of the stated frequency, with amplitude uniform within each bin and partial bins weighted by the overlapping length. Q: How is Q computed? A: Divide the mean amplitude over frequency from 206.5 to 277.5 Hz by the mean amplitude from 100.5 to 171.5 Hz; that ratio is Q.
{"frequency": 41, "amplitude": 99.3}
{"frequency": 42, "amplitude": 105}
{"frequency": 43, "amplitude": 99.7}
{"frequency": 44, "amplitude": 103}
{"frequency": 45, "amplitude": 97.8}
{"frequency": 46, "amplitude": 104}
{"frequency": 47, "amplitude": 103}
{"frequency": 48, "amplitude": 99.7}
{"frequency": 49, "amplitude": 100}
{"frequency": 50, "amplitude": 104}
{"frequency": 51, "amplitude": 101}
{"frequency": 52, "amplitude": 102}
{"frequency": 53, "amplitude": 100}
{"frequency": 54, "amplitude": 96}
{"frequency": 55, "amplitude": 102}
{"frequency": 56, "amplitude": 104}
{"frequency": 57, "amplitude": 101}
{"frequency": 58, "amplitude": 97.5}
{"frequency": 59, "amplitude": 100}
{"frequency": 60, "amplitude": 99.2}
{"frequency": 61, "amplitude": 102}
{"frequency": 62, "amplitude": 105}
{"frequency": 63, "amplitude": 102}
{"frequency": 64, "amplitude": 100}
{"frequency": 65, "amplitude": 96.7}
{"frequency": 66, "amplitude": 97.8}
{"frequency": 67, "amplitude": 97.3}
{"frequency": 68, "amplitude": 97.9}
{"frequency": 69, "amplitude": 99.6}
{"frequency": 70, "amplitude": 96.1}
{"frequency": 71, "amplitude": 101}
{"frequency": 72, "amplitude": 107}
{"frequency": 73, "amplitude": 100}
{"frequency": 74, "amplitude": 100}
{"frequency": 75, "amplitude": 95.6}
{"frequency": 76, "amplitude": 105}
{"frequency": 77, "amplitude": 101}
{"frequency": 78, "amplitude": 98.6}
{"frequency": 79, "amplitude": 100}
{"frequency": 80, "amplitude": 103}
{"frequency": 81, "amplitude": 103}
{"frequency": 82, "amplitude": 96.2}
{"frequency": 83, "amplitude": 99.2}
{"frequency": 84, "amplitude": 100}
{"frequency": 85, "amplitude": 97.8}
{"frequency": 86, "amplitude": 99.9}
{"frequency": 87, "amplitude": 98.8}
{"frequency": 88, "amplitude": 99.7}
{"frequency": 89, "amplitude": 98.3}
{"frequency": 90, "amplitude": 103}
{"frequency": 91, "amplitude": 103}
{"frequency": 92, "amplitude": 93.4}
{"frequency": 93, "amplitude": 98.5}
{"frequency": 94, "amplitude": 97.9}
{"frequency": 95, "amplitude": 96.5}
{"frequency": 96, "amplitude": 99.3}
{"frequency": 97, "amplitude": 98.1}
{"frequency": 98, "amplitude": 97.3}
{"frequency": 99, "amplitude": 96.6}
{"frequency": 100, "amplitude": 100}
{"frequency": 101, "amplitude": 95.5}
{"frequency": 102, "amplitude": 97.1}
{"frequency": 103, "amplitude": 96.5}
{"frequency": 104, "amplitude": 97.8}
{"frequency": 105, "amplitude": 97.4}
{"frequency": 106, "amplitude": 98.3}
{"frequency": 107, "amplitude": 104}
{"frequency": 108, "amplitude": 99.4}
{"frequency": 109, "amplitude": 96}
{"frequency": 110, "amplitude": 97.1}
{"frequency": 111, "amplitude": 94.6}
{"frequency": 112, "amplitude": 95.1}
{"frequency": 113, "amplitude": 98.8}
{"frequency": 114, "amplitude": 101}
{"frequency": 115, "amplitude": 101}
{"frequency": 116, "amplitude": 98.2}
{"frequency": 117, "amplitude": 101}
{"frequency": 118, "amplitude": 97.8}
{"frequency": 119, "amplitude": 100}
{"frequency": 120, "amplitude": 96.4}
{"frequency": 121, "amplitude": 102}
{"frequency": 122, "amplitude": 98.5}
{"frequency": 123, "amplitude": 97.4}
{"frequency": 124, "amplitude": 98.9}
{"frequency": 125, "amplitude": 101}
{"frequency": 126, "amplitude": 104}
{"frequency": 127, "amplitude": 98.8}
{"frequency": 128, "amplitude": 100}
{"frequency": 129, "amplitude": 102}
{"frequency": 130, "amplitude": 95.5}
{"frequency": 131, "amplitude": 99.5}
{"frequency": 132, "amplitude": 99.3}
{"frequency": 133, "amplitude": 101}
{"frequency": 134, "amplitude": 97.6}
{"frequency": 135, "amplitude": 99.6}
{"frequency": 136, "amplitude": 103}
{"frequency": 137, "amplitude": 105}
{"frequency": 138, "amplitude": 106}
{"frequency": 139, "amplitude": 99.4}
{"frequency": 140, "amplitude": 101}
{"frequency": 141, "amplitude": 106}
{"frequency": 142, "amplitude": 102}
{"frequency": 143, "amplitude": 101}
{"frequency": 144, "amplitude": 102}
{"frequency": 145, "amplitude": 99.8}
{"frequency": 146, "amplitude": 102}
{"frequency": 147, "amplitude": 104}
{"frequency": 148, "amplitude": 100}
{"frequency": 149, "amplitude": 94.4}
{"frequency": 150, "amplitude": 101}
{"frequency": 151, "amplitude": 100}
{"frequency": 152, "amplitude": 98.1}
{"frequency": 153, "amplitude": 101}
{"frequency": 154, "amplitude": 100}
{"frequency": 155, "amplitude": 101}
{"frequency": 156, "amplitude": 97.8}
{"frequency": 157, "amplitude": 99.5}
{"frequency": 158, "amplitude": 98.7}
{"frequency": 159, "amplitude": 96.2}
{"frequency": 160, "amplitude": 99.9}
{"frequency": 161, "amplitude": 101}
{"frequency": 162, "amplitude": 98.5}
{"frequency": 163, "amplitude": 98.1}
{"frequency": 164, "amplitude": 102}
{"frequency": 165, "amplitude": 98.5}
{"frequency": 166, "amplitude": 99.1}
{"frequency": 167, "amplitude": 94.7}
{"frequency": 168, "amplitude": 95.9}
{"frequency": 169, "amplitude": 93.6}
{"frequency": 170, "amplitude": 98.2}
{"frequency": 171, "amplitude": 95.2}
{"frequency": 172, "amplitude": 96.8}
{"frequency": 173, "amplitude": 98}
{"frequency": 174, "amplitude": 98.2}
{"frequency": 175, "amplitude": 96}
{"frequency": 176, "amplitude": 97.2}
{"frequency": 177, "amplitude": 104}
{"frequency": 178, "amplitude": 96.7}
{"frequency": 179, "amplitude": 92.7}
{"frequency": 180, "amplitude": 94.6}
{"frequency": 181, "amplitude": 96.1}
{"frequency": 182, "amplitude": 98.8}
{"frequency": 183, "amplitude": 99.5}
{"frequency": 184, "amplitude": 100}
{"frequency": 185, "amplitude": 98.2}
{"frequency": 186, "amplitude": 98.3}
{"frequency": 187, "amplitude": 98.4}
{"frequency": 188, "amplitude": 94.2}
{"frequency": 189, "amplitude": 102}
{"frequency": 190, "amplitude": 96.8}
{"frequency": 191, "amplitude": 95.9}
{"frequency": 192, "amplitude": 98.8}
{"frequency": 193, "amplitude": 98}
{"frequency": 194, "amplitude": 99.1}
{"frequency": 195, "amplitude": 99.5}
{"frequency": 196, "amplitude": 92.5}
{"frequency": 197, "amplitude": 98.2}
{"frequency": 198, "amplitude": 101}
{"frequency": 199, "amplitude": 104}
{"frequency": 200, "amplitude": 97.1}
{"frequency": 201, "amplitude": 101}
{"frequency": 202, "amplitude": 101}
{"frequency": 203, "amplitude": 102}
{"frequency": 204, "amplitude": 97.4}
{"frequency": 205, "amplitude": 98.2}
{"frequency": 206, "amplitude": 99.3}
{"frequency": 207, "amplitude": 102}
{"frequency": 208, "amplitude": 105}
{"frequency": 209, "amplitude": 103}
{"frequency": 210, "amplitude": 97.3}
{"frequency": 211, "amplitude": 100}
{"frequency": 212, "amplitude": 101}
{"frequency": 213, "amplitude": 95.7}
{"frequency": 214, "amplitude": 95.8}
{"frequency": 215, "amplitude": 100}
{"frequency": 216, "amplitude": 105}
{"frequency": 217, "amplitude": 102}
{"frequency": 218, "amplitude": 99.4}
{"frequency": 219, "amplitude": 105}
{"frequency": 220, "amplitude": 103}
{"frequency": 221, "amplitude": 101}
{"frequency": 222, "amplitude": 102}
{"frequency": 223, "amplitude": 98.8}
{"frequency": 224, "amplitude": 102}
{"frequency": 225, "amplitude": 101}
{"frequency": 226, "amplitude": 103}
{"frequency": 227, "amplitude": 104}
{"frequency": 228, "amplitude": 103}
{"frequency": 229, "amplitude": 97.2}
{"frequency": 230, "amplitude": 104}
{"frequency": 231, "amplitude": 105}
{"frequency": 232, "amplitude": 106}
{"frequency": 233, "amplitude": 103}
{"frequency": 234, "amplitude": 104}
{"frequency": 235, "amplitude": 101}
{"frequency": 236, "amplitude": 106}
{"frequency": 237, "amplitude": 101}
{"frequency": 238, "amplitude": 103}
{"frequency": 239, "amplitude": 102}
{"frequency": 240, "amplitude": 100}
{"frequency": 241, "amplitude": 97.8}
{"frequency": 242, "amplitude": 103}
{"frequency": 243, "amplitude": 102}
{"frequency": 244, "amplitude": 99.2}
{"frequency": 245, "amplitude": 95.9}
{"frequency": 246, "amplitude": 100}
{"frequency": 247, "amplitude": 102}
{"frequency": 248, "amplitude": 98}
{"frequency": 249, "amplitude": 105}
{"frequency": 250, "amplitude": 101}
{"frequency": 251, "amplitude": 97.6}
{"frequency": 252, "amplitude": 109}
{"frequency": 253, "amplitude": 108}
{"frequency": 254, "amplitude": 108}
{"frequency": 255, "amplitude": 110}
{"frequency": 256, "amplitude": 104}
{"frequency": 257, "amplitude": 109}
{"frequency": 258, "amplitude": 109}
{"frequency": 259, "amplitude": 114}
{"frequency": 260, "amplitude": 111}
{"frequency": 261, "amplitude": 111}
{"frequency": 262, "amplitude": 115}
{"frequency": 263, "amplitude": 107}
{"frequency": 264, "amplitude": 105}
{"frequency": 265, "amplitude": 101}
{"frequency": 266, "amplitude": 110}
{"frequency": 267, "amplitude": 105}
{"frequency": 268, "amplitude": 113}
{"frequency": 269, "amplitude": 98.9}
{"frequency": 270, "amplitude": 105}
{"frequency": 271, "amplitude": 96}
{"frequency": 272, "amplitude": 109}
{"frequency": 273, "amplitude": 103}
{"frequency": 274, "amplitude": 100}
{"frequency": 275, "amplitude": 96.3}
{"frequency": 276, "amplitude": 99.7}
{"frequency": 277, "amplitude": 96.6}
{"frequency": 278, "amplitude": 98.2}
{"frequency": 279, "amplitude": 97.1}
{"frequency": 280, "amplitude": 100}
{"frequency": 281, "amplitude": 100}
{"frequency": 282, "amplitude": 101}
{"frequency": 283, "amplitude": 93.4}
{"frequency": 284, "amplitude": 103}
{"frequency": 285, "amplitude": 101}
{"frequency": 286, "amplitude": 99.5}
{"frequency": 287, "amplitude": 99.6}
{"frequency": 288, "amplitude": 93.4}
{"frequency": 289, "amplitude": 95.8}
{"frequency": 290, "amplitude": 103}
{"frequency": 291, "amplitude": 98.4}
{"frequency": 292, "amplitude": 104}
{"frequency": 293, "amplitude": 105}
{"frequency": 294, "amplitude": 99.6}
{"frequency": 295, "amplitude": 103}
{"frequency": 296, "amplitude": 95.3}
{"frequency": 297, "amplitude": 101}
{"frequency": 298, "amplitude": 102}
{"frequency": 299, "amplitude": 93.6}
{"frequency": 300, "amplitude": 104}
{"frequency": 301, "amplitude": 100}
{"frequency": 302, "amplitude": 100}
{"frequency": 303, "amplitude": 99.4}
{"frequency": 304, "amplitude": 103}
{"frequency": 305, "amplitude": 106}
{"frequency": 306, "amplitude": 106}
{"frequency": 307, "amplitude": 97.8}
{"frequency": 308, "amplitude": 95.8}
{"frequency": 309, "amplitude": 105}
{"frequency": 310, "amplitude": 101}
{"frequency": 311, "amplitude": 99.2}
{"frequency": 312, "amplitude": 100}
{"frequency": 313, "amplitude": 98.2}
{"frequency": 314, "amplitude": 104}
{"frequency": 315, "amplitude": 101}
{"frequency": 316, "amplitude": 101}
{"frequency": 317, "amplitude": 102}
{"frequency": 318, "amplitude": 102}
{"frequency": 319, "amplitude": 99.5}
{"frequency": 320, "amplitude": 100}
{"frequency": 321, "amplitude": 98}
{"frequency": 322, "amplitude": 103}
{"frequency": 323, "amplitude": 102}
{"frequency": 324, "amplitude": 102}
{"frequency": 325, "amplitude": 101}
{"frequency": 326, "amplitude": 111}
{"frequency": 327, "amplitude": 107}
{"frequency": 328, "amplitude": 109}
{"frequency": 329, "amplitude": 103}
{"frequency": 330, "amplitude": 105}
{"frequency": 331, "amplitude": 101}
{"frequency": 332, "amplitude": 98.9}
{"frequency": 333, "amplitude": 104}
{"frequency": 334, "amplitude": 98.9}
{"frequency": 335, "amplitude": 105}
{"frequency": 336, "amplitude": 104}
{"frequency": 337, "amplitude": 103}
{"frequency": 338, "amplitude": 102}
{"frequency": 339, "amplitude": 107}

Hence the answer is 1.04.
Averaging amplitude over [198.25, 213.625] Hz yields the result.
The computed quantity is 100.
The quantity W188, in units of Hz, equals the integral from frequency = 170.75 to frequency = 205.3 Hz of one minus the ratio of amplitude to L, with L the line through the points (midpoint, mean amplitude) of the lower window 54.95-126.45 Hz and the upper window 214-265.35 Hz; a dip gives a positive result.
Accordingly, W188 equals 1.3 Hz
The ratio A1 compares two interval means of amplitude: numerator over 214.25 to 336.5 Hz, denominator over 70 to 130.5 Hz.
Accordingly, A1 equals 1.0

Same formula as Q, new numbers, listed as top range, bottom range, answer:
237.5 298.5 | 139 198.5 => 1.04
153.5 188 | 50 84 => 0.98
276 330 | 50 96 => 1.01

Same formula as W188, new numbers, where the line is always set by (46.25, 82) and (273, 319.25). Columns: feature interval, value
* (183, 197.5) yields 0.3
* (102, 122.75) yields 0.4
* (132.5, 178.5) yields 0.4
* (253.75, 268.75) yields -1.3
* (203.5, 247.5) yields -0.5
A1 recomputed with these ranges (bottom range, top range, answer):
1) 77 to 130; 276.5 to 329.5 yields 1.02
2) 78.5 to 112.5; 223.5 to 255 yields 1.04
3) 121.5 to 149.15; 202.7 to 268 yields 1.02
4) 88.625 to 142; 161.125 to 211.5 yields 0.99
